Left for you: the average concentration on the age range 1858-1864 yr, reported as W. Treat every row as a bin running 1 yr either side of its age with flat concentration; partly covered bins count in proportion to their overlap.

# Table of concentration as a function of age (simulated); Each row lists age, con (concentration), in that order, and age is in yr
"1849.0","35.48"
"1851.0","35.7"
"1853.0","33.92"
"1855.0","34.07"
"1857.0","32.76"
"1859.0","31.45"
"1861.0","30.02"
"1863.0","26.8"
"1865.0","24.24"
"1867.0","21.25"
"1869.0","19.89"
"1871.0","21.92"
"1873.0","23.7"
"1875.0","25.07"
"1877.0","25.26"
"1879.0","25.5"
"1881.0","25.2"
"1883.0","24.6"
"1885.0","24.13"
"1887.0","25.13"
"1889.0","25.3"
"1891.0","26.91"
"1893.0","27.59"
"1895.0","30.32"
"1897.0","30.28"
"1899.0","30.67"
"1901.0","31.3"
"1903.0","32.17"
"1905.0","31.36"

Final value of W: 29.4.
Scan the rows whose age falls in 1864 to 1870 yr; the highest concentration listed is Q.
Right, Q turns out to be 24.24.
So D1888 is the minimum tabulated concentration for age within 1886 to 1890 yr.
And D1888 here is 25.13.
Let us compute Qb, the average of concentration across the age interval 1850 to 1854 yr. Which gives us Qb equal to 34.8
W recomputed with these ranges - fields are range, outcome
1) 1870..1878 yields 24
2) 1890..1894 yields 27.2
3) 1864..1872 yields 21.8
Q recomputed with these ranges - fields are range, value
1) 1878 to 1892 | 26.91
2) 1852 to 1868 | 34.07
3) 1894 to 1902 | 31.3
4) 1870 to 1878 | 25.26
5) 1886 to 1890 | 25.3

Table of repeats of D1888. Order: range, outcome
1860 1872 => 19.89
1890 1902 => 26.91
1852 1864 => 26.8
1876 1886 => 24.13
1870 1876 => 21.92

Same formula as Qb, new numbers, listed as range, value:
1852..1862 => 32.4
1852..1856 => 34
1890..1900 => 29.2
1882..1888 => 24.6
